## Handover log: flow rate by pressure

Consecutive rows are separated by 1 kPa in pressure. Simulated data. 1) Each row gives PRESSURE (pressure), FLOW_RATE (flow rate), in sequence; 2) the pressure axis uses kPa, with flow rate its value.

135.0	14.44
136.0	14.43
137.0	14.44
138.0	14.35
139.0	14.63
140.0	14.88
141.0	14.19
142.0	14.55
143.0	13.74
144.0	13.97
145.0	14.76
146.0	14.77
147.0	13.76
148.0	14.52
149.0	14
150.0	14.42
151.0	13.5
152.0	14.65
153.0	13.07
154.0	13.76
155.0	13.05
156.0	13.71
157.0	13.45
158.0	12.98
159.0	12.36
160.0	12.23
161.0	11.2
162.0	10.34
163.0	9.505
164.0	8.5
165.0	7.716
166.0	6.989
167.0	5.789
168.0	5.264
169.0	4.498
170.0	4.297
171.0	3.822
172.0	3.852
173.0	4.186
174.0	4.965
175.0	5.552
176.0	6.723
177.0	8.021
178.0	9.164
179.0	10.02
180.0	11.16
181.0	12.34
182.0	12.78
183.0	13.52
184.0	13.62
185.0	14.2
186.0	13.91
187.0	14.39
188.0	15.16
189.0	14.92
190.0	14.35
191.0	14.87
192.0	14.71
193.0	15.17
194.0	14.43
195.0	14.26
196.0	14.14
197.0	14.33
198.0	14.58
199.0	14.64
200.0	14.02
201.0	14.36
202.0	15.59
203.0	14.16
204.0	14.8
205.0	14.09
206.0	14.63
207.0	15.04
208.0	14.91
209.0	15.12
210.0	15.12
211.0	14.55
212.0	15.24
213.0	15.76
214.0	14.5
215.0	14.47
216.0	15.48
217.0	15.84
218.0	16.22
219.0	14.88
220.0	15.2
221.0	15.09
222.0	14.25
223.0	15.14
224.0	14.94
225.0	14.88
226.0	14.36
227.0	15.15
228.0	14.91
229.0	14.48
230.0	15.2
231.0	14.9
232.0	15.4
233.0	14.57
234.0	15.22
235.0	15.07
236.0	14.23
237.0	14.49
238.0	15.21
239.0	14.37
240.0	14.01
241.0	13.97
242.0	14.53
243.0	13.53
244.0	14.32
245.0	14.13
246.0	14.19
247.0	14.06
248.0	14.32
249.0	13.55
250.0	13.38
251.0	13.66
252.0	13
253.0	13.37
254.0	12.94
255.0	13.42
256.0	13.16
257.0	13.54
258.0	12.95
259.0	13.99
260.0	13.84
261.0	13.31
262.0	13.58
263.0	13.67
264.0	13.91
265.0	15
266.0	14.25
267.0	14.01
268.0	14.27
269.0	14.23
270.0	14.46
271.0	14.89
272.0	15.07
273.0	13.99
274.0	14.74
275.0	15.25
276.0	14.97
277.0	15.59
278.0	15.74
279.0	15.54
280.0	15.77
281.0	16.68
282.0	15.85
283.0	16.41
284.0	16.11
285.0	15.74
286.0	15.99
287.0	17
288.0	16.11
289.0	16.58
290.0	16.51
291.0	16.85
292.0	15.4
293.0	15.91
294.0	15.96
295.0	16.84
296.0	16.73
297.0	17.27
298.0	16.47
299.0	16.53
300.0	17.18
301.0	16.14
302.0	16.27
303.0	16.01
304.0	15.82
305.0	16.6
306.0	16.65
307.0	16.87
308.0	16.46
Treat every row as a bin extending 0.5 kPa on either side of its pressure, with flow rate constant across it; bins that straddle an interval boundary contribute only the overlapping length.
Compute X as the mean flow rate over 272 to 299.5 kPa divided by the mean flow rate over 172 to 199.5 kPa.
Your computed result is 1.3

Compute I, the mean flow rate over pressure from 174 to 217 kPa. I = 13.6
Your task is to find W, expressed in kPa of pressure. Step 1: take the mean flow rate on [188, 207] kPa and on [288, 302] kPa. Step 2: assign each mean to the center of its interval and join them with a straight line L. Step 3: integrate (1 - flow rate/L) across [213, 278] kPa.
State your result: 4.5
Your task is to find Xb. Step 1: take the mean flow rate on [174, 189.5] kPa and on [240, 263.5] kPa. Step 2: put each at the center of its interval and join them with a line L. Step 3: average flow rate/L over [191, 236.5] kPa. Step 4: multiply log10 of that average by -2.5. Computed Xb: -0.19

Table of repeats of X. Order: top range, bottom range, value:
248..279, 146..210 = 1.18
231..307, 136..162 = 1.09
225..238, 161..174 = 2.33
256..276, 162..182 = 1.97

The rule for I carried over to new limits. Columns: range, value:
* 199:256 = 14.6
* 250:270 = 13.7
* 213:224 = 15.1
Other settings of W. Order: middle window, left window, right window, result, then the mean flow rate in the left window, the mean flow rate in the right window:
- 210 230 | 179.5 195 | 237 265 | -1.6 kPa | 14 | 13.8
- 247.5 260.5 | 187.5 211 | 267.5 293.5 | 1.6 kPa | 14.7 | 15.6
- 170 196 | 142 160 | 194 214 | 5.9 kPa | 13.8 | 14.7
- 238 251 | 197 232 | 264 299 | 1.0 kPa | 14.9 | 15.6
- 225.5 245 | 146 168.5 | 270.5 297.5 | -0.5 kPa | 11.7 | 15.9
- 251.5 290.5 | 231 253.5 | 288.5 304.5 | 1.6 kPa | 14.2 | 16.4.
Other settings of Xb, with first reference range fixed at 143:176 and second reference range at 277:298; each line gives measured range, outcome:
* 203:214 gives -0.18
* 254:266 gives 0.10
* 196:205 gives -0.19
